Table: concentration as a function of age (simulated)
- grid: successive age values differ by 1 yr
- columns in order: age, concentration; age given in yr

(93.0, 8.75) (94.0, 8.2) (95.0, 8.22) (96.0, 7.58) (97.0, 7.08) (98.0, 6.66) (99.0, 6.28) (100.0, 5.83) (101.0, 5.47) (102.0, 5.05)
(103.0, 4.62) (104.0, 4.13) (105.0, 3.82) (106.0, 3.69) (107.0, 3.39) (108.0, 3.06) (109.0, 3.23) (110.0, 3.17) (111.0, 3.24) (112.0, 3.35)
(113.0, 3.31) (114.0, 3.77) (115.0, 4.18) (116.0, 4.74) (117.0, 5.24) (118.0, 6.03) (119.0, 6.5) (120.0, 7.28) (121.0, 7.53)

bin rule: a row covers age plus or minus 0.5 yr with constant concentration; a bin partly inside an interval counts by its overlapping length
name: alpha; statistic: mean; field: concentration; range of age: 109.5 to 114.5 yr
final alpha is 3.37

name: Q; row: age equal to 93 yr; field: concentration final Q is 8.75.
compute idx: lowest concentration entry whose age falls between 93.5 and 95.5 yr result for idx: 8.2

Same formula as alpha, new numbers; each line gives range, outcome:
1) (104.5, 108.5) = 3.49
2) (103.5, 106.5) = 3.88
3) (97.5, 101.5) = 6.06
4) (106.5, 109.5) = 3.23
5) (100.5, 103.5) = 5.05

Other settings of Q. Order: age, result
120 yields 7.28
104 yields 4.13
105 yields 3.82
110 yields 3.17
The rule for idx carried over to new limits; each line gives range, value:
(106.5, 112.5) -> 3.06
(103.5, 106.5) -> 3.69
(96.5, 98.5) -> 6.66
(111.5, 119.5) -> 3.31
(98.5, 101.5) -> 5.47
